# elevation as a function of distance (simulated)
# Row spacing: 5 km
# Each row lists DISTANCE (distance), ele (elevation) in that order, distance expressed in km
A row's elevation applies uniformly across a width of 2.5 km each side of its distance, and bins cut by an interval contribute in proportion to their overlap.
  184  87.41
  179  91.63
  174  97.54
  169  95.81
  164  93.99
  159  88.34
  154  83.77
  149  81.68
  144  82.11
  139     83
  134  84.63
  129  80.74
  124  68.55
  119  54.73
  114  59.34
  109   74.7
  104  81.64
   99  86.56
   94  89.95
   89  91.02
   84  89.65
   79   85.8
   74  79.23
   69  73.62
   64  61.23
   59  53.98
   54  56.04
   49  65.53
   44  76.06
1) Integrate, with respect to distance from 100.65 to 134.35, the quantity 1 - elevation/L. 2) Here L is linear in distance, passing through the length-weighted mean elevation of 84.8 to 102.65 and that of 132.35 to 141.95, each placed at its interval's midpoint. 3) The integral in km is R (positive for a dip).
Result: 5.62 km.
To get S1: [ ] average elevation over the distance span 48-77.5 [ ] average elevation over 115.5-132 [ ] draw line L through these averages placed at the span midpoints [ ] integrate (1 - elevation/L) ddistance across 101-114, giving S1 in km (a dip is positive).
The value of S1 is -1.45 km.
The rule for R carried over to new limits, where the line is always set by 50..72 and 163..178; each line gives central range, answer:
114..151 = 3.90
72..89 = -4.49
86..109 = -4.10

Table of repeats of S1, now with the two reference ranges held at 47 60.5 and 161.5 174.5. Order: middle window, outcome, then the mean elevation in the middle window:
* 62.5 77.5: -2.1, 73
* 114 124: 2.6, 59.3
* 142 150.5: 0.6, 81.9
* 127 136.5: 0.1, 82.8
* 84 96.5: -3.6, 90.3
